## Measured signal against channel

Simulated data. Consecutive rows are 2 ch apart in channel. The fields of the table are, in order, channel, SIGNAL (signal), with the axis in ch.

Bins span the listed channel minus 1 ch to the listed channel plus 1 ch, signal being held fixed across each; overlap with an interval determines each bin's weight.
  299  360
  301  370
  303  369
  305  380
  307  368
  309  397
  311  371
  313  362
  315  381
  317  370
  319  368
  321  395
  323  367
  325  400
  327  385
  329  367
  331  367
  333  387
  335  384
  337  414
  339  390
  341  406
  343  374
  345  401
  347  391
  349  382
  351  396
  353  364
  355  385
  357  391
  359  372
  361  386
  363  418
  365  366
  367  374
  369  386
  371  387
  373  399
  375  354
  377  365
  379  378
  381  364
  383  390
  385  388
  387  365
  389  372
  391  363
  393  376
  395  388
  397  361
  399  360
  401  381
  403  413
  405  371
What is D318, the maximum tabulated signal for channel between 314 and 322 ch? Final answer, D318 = 395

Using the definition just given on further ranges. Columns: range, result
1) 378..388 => 390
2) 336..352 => 414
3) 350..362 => 396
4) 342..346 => 401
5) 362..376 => 418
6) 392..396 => 388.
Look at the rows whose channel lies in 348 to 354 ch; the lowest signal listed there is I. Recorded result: 364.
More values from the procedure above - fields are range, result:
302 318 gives 362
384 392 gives 363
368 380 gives 354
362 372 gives 366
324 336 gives 367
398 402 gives 360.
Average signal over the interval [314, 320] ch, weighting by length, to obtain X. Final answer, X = 373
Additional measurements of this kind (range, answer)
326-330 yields 376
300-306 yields 373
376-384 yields 374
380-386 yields 381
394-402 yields 372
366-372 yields 382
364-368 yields 370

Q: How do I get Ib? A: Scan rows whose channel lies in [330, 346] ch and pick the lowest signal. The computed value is 367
